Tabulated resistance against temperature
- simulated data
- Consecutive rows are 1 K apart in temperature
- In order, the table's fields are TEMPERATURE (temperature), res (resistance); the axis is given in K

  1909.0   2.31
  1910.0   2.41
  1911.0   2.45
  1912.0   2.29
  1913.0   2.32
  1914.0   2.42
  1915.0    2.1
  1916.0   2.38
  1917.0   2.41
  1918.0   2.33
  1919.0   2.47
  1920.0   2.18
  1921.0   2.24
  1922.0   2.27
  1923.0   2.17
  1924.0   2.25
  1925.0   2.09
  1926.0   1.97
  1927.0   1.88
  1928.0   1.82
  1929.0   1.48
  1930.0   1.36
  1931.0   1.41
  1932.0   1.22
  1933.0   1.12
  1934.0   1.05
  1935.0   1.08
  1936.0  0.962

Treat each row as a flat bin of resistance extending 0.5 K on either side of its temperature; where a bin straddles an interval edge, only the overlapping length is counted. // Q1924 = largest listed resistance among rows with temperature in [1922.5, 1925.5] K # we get 2.25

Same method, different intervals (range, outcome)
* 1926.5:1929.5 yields 1.88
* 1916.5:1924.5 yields 2.47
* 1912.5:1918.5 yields 2.42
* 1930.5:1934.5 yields 1.41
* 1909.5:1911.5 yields 2.45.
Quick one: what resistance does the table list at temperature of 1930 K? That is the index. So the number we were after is 1.36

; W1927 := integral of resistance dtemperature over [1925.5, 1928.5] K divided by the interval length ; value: 1.89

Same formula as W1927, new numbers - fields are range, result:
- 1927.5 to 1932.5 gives 1.46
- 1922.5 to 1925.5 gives 2.17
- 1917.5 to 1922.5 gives 2.3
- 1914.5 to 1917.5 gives 2.3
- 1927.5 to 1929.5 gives 1.65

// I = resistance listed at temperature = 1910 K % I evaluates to 2.41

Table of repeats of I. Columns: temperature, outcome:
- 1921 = 2.24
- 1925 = 2.09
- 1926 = 1.97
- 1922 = 2.27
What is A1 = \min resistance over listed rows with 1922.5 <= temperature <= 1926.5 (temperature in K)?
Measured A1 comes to 1.97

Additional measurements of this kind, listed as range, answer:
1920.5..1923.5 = 2.17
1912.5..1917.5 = 2.1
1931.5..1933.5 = 1.12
